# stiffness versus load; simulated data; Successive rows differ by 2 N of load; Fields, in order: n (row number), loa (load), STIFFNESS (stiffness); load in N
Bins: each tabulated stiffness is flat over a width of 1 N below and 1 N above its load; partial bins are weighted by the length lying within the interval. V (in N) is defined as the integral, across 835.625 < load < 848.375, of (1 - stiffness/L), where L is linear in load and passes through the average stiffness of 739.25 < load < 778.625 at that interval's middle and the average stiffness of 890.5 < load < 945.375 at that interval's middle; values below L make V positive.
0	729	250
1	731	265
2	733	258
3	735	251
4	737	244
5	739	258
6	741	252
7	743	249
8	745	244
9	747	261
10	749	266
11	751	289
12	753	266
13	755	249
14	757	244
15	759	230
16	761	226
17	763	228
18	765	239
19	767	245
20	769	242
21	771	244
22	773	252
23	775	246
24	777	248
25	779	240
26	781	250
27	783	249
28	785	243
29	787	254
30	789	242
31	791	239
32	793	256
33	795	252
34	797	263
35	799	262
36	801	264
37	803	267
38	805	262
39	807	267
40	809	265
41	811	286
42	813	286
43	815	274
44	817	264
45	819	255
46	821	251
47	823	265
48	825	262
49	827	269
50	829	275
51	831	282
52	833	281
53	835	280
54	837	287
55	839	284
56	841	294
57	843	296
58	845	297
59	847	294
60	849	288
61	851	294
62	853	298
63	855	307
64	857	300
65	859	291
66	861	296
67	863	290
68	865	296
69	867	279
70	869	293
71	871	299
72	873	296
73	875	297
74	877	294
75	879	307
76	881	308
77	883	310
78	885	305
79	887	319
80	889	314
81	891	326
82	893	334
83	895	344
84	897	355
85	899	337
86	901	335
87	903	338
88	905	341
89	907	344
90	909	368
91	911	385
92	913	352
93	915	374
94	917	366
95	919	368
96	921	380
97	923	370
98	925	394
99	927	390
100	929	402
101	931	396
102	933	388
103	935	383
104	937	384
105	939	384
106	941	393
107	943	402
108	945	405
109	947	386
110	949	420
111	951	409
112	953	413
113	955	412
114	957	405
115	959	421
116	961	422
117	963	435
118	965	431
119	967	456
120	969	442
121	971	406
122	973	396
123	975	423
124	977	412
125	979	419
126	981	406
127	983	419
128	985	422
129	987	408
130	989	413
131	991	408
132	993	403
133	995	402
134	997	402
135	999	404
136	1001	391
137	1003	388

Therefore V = 0.8 N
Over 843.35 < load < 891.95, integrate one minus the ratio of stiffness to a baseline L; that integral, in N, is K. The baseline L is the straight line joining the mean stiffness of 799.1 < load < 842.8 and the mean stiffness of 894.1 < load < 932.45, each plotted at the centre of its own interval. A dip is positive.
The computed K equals 2.96 N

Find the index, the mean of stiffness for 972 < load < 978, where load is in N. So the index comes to 410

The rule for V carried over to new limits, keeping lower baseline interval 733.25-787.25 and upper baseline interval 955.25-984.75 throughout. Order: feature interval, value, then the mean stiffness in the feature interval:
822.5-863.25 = 3.74 N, 287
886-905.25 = 1.38 N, 334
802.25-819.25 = 1.16 N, 270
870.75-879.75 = 1.17 N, 298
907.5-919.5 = 0.21 N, 368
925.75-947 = 0.04 N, 392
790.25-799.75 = 0.77 N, 255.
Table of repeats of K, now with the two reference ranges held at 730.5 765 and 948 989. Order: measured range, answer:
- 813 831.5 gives 2.4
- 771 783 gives 1.2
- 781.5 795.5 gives 1.7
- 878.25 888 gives 1.2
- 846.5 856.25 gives 1.0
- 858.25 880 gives 3.1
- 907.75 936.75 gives 0.3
